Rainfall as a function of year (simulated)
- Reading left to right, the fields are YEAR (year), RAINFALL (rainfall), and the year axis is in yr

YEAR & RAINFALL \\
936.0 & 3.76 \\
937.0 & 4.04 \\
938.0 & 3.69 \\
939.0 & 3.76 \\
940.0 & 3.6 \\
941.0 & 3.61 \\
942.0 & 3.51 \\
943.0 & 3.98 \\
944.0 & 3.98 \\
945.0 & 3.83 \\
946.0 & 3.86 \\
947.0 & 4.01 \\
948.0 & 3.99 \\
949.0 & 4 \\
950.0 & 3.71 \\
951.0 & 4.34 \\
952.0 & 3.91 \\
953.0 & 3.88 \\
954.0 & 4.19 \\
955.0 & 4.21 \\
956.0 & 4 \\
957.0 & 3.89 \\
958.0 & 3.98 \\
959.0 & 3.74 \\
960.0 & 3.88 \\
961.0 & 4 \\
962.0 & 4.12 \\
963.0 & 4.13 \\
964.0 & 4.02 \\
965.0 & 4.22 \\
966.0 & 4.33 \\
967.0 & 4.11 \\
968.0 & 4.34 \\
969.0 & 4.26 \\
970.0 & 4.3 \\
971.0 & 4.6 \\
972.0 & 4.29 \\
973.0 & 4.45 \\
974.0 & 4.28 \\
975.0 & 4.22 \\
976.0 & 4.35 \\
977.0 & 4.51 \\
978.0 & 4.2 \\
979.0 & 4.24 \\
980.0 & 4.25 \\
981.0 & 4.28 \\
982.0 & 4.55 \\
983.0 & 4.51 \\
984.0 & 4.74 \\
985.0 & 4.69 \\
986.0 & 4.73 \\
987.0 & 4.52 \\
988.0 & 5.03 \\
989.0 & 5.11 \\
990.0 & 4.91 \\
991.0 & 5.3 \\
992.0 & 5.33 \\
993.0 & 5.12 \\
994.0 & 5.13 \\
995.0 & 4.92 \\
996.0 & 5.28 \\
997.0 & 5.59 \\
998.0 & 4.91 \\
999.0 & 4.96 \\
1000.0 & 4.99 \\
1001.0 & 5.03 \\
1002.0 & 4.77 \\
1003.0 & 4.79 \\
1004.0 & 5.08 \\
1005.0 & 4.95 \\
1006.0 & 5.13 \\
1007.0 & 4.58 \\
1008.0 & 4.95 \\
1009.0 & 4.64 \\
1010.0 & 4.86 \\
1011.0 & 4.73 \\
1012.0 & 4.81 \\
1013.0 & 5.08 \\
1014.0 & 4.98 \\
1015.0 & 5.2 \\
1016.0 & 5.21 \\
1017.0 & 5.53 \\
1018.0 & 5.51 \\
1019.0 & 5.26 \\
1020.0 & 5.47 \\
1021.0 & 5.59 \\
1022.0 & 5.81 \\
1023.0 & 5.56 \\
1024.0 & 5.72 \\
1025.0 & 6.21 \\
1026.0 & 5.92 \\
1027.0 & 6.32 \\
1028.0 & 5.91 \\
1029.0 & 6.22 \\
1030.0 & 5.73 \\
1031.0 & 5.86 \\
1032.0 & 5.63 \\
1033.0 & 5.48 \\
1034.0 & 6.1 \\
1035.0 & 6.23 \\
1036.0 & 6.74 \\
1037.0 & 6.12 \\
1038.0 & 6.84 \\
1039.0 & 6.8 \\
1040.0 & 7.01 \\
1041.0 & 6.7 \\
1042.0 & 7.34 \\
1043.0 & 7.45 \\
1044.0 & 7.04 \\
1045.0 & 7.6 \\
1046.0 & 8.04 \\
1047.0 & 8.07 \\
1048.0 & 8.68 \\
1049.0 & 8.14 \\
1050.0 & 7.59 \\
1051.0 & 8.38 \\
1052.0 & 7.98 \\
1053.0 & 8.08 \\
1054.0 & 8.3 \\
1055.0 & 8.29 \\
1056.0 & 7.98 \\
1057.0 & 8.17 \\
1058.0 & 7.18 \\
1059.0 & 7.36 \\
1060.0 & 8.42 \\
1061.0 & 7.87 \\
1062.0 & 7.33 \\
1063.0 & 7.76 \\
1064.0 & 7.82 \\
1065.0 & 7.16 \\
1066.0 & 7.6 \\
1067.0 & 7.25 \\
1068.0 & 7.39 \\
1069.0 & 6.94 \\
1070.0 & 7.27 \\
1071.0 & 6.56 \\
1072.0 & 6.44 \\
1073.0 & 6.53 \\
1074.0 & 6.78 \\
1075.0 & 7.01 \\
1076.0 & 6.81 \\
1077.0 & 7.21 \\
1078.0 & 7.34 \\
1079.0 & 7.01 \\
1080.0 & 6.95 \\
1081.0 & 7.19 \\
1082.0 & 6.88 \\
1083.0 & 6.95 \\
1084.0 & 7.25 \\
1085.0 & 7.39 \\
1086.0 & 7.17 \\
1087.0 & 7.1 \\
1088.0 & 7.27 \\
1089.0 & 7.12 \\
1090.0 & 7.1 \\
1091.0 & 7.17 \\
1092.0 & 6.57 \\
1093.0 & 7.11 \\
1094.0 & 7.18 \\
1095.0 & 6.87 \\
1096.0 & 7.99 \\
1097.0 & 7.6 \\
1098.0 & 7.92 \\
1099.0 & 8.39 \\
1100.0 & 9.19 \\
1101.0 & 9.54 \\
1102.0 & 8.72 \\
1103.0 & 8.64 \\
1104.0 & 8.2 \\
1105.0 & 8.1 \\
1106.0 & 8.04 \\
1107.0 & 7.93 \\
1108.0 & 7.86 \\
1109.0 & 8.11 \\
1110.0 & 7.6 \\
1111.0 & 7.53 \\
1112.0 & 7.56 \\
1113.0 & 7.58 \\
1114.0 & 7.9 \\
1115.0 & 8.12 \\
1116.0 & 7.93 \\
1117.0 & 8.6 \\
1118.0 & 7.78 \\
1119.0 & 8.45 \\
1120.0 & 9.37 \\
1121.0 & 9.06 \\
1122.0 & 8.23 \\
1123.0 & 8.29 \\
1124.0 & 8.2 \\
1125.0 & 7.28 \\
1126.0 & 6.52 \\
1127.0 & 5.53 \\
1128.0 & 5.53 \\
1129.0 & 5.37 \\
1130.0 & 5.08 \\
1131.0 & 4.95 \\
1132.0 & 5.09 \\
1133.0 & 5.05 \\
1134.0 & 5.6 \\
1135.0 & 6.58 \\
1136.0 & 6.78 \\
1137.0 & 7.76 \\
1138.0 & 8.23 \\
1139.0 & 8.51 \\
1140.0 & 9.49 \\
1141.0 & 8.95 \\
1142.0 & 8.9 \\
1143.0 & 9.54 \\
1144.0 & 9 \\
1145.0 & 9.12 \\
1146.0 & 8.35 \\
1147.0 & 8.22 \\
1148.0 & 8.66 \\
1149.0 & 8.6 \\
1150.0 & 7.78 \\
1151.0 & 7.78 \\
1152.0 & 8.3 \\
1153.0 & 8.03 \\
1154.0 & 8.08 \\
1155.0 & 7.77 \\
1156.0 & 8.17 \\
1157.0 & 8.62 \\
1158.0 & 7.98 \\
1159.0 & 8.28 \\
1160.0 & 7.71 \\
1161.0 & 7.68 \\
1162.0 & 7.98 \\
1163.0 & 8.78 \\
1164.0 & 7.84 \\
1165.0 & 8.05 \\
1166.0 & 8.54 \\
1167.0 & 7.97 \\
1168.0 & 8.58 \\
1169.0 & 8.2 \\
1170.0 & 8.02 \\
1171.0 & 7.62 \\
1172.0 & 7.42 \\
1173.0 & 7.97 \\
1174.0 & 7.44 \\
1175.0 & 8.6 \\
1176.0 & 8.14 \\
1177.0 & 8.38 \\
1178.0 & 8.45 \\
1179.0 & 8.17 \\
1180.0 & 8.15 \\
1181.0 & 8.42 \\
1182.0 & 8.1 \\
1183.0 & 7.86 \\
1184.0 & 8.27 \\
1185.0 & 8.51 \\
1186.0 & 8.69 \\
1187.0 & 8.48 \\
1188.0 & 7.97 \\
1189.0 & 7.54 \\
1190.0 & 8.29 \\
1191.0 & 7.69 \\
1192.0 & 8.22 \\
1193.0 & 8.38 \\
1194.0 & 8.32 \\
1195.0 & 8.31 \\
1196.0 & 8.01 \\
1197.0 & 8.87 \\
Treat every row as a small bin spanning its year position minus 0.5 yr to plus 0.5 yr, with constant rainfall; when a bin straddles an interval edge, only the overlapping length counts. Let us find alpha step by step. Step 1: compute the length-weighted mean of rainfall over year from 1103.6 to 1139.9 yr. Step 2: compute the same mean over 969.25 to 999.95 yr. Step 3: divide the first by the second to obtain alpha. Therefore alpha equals 1.56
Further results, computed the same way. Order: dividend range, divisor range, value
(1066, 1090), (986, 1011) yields 1.41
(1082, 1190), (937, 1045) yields 1.59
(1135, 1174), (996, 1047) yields 1.43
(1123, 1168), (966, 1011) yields 1.62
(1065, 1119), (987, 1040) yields 1.39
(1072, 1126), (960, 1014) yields 1.65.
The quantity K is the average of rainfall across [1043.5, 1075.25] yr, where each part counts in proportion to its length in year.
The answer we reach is 7.6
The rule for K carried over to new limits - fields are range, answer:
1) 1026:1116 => 7.36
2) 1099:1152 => 7.79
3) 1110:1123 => 8.16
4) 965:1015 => 4.73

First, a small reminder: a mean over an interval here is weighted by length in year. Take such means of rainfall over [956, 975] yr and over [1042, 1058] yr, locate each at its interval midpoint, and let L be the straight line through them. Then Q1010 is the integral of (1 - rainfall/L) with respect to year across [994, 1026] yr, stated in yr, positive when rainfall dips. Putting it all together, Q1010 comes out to 5.03 yr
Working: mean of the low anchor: 4.16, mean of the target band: 5.18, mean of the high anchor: 7.94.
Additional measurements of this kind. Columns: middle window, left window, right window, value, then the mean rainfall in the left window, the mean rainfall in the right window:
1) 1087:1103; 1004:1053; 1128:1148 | -1.9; 6.17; 7.38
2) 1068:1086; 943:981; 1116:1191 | -1.7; 4.12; 7.88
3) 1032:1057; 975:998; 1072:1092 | -4.8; 4.78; 7.04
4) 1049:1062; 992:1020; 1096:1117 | -2.7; 5.05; 8.13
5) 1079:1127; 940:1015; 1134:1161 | -3.4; 4.47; 8.22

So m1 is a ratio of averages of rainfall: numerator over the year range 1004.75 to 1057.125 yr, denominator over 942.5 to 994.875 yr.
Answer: 1.47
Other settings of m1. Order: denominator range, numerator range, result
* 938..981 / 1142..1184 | 2.02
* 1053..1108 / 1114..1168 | 1.04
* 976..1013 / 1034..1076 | 1.53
